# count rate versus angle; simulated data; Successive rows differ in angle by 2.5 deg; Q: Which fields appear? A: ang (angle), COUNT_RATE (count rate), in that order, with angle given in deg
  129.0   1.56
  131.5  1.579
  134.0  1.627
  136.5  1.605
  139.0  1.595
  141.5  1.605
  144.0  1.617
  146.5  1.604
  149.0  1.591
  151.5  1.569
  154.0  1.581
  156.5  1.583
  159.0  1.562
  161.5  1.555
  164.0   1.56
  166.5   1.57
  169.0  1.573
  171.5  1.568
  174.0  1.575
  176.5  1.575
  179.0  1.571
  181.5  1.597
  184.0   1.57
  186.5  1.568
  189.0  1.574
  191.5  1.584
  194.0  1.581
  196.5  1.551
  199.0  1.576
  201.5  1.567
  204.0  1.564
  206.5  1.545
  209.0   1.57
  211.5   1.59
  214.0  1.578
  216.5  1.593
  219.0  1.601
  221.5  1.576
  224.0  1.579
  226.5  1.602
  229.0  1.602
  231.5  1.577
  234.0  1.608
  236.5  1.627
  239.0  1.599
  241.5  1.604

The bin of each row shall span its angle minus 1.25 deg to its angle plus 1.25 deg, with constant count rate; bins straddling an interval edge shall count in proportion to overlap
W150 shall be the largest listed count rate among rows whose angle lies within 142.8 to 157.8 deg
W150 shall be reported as 1.617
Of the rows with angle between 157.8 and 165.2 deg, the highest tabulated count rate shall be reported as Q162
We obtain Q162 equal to 1.562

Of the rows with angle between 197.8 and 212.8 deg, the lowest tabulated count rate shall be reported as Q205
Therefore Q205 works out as 1.545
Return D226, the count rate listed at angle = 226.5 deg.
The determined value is 1.602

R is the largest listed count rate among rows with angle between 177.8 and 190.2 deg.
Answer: 1.597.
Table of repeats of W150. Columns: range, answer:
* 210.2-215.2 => 1.59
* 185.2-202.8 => 1.584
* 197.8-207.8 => 1.576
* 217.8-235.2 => 1.608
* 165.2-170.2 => 1.573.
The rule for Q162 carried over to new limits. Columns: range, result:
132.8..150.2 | 1.627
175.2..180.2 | 1.575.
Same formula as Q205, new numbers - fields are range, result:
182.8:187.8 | 1.568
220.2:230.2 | 1.576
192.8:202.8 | 1.551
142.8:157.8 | 1.569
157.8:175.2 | 1.555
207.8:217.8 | 1.57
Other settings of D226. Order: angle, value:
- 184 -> 1.57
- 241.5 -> 1.604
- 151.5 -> 1.569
